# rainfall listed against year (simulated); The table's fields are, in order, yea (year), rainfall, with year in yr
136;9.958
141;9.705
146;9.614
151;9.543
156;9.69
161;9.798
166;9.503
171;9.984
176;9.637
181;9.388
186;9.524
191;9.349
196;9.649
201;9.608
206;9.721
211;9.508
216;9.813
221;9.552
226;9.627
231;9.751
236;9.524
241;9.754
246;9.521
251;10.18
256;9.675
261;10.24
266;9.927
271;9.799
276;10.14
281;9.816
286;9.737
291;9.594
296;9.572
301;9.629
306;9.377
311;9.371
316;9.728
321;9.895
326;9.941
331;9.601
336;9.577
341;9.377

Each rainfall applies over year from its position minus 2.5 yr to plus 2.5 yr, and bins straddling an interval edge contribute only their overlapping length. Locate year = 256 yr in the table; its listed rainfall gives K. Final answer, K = 9.675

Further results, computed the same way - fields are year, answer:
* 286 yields 9.737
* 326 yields 9.941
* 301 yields 9.629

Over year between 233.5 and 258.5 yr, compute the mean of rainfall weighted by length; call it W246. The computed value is 9.73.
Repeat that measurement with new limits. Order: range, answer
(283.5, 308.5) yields 9.58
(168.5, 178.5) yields 9.81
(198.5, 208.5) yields 9.66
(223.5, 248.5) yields 9.64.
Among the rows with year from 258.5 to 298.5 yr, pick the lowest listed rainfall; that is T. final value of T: 9.572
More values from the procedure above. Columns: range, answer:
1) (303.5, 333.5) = 9.371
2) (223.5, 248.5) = 9.521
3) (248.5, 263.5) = 9.675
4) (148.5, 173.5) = 9.503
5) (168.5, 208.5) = 9.349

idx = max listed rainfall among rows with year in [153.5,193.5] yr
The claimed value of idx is 9.984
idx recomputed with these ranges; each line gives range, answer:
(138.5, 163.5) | 9.798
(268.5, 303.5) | 10.14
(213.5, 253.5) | 10.18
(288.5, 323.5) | 9.895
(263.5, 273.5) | 9.927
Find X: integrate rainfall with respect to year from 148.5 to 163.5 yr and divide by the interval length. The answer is 9.68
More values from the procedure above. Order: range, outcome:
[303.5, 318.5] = 9.49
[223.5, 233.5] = 9.69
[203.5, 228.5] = 9.64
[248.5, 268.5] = 10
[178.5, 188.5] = 9.46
